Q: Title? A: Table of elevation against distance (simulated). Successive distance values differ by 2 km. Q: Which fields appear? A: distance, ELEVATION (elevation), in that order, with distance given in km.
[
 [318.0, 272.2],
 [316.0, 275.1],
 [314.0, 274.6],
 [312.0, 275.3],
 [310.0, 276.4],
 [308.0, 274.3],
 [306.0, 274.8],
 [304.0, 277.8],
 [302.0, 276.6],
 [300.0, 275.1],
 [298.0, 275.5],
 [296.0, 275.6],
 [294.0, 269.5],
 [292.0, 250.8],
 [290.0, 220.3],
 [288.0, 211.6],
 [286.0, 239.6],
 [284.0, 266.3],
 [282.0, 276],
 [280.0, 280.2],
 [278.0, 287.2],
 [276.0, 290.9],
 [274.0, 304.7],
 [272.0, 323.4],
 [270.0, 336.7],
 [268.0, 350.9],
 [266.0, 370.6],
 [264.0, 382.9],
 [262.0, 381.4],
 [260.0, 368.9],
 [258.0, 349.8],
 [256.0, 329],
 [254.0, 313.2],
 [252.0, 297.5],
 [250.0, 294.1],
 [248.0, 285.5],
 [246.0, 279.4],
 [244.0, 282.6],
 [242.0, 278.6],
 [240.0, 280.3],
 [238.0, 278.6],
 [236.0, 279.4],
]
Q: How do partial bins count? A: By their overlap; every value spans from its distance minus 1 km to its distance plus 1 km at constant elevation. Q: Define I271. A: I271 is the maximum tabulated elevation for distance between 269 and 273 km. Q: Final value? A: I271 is 336.7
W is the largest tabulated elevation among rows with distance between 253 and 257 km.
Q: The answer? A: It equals 329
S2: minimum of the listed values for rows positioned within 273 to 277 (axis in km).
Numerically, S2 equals 290.9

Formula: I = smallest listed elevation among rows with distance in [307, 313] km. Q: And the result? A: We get 274.3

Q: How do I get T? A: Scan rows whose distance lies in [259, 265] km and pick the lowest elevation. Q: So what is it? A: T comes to 368.9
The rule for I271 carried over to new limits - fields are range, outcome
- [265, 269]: 370.6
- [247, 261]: 368.9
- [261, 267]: 382.9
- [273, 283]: 304.7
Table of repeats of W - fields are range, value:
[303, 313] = 277.8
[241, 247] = 282.6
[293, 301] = 275.6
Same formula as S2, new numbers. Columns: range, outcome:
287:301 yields 211.6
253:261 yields 313.2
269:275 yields 304.7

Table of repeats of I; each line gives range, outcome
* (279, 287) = 239.6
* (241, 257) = 278.6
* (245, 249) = 279.4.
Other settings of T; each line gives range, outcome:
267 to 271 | 336.7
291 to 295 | 250.8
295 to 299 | 275.5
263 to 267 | 370.6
